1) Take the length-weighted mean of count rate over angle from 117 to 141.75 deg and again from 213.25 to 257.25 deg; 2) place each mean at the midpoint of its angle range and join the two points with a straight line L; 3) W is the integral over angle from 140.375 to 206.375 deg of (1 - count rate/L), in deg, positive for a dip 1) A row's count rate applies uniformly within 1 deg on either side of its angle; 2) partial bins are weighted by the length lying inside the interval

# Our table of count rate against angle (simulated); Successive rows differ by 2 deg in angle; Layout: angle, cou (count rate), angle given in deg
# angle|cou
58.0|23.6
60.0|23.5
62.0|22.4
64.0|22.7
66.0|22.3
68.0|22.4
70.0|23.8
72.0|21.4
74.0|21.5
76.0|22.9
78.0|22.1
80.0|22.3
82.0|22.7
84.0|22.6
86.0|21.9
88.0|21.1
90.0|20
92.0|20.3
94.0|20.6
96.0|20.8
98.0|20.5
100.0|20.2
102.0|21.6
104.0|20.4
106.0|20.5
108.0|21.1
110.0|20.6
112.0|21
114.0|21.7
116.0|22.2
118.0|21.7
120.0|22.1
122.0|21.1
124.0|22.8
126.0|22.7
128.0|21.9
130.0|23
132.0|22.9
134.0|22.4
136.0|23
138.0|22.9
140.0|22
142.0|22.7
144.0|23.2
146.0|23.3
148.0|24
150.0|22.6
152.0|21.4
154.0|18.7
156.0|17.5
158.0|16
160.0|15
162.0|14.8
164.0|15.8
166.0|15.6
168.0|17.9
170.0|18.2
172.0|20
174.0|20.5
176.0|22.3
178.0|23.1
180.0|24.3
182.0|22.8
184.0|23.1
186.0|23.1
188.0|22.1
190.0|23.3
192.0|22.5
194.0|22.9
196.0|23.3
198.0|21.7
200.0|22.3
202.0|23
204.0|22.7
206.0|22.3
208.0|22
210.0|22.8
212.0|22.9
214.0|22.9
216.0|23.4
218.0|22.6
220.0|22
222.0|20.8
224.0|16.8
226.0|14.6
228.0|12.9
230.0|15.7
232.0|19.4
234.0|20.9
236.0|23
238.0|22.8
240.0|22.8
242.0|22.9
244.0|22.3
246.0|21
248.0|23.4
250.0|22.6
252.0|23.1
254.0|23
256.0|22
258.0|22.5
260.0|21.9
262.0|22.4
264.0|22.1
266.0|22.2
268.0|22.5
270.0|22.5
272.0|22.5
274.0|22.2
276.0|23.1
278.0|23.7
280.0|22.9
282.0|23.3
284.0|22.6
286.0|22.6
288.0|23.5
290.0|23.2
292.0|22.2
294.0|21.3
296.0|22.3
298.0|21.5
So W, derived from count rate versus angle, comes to 2.4 deg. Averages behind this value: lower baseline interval 22.4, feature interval 21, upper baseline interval 20.9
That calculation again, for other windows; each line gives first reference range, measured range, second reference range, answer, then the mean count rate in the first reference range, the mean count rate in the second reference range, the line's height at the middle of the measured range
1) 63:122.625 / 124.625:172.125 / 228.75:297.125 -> 3.09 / 21.5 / 22.2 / 21.8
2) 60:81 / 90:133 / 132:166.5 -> -0.26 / 22.4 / 20.2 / 21.3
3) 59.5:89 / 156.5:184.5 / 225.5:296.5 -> 3.72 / 22.4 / 21.8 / 22.1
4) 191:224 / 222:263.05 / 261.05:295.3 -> 3.08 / 22.3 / 22.6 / 22.5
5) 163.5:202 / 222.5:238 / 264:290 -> 2.85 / 21.4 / 22.8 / 22.1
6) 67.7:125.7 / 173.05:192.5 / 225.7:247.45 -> -1.96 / 21.5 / 20.1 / 20.6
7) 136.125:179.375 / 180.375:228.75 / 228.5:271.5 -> -1.83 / 20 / 21.9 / 20.9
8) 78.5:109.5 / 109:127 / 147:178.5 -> -1.27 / 21.1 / 18.9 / 20.3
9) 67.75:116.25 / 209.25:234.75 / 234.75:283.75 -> 2.91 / 21.4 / 22.6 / 22.3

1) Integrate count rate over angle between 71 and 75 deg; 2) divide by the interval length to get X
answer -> 21.4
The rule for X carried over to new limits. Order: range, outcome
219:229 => 17.4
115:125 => 22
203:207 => 22.5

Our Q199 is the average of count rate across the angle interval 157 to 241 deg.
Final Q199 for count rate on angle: 20.6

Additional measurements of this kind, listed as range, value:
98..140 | 21.8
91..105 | 20.6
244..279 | 22.5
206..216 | 22.7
